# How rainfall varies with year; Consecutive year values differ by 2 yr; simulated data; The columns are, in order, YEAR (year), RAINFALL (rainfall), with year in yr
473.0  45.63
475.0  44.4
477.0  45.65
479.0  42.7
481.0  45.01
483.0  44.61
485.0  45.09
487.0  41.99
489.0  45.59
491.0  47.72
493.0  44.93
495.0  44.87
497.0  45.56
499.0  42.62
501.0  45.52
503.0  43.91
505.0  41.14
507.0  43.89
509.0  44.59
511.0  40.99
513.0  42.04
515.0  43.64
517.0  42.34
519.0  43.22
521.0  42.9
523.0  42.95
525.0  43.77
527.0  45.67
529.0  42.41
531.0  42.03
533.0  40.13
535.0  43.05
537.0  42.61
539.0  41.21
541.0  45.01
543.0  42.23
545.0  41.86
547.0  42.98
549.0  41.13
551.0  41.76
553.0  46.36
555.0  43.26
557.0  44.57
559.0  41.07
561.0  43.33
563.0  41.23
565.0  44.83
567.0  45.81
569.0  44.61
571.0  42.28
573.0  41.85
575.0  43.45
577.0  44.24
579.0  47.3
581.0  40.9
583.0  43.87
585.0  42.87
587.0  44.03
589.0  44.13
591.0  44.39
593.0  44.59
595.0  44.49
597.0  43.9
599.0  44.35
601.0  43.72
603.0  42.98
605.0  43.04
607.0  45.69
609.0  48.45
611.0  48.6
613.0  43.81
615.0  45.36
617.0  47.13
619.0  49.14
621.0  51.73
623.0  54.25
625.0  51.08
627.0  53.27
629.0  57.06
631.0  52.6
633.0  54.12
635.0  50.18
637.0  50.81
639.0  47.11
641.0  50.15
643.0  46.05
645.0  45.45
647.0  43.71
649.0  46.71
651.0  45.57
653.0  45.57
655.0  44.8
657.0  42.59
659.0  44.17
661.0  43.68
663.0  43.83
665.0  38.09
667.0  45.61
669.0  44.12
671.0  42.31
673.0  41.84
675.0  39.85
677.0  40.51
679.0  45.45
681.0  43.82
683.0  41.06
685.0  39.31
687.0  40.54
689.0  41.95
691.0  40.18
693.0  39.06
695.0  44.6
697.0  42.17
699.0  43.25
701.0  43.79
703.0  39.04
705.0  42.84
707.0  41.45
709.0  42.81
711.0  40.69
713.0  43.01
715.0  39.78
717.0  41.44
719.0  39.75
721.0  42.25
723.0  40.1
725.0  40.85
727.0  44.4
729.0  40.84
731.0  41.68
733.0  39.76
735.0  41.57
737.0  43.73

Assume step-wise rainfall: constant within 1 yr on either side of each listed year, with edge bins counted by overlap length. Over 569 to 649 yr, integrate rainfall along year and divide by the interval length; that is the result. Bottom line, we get 46.7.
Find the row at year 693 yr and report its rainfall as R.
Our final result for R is 39.06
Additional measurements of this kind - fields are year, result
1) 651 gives 45.57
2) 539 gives 41.21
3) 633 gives 54.12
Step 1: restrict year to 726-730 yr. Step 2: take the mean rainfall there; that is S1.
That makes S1 42.6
